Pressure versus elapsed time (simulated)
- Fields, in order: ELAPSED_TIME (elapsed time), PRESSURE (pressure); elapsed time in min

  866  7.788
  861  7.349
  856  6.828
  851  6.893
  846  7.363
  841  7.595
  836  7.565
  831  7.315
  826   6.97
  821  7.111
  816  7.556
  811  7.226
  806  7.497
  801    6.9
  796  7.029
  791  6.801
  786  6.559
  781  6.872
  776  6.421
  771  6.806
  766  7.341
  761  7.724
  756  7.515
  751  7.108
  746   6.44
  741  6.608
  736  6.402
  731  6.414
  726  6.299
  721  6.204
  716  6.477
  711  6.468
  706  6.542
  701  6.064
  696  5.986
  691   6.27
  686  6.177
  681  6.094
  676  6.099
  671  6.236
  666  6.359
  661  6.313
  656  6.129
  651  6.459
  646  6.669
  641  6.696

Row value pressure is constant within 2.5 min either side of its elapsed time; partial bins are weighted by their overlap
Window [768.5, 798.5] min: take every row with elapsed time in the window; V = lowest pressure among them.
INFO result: 6.421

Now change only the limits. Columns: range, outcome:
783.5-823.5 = 6.559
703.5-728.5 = 6.204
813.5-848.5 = 6.97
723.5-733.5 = 6.299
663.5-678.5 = 6.099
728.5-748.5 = 6.402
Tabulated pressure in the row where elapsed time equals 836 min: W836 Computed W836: 7.565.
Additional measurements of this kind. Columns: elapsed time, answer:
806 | 7.497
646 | 6.669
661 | 6.313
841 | 7.595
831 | 7.315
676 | 6.099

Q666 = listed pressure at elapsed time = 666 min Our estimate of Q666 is 6.359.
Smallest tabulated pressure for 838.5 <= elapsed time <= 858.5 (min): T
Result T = 6.828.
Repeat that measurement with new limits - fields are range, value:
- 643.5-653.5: 6.459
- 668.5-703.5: 5.986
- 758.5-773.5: 6.806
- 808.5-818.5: 7.226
